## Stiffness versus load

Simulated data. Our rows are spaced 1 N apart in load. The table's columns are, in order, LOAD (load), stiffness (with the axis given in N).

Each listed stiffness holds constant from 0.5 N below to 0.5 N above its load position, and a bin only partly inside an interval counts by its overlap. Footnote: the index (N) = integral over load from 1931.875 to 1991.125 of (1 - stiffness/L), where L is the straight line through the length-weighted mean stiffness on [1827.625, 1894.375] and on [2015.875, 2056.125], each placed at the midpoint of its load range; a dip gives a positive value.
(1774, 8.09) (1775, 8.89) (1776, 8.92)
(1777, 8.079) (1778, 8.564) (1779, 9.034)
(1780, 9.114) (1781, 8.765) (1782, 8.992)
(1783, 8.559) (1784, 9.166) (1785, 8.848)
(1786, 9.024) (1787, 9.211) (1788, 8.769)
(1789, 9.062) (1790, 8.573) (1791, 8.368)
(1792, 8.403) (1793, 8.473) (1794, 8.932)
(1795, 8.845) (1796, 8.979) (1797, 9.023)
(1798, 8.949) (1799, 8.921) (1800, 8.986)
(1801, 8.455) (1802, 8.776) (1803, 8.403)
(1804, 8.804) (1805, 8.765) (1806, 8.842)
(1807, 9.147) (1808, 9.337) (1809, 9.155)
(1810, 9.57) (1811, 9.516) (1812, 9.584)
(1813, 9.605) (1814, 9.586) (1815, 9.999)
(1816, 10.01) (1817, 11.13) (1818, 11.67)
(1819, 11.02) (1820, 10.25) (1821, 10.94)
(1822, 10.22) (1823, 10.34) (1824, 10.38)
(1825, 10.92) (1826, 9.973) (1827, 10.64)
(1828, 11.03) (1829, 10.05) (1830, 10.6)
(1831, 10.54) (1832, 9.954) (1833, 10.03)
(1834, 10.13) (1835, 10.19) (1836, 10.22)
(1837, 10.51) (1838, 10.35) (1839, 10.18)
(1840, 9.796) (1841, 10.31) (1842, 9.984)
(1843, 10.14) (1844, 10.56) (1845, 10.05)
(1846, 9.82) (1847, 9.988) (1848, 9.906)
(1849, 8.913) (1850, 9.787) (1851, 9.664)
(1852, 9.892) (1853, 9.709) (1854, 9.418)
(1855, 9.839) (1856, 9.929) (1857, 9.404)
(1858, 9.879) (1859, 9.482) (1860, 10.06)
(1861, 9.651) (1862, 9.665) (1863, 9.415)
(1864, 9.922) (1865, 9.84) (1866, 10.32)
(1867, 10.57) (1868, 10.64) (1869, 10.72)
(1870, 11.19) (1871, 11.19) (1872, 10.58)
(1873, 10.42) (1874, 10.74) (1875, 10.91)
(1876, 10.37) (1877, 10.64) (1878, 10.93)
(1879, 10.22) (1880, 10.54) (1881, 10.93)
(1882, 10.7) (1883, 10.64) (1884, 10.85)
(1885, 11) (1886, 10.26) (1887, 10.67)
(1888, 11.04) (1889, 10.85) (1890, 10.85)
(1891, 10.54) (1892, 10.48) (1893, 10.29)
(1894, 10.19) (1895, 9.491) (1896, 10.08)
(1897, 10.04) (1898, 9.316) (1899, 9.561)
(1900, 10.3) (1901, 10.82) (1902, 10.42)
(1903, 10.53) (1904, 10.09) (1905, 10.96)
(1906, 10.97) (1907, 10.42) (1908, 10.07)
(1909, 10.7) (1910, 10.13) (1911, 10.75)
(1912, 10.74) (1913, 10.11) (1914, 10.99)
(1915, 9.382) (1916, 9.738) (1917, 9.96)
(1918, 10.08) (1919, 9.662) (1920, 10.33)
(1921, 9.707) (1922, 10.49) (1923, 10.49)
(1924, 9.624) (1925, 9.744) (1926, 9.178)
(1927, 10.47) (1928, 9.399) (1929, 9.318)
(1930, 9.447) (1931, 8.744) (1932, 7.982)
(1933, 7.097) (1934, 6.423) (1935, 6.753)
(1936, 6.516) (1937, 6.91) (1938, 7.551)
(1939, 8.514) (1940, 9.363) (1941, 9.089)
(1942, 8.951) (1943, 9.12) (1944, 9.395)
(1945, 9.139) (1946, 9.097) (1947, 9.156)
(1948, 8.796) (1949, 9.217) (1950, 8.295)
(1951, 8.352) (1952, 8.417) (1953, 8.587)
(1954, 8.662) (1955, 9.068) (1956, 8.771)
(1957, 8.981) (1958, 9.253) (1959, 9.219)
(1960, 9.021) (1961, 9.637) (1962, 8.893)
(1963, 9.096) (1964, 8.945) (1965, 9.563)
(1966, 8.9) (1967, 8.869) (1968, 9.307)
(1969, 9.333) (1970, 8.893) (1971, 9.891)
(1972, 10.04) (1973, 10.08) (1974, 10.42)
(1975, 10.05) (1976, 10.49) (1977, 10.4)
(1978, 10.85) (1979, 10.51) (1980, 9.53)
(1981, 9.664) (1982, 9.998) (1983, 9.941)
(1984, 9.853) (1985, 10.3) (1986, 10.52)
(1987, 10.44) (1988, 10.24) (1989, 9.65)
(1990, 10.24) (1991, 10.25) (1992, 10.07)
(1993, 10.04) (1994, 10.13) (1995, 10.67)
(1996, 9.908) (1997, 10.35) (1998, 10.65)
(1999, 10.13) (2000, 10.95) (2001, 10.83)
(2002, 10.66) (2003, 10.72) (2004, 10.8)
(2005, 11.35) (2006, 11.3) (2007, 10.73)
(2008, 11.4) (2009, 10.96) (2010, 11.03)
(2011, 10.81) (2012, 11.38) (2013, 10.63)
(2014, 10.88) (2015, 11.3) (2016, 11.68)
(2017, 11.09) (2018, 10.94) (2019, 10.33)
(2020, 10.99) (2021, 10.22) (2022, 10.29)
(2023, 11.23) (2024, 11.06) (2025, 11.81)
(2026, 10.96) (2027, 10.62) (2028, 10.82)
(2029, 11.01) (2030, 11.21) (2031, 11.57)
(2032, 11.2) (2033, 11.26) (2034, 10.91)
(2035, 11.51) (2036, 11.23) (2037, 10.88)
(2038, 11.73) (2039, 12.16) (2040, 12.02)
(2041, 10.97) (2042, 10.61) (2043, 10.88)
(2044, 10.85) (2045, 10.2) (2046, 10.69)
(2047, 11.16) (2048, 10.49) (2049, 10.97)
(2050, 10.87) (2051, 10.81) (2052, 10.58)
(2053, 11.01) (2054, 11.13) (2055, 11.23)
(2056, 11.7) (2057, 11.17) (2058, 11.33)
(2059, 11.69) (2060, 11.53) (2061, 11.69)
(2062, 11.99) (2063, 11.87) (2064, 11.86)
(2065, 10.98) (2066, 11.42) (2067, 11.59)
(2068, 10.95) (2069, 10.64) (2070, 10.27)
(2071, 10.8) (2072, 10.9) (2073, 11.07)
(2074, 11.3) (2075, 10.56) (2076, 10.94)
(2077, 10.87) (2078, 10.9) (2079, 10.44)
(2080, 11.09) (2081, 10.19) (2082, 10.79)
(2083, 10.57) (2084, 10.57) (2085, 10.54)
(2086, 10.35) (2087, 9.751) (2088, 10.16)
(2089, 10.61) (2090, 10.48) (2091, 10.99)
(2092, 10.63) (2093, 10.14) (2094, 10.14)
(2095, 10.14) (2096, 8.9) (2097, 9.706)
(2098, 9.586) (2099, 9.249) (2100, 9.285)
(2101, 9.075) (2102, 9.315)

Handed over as 8.5 N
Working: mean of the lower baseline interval 10.3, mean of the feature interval 9.18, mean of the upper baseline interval 11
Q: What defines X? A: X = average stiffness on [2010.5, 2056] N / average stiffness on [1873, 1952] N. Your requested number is 1.13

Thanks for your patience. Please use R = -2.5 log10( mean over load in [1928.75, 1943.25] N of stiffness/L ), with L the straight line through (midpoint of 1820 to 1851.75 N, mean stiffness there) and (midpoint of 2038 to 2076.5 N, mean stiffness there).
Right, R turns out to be 0.297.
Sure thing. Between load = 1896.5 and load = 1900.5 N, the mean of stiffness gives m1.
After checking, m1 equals 9.8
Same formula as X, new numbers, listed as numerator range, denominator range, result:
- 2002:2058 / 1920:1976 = 1.23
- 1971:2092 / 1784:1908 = 1.08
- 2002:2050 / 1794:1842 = 1.12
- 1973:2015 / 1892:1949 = 1.10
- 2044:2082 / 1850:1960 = 1.13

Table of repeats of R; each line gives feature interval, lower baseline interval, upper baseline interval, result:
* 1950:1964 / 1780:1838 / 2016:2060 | 0.18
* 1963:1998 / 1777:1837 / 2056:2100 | 0.04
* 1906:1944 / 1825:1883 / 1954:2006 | 0.08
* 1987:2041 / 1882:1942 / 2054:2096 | -0.04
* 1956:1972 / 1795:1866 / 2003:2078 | 0.16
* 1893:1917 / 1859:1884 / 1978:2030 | 0.03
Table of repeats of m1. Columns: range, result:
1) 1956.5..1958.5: 9.12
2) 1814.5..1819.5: 10.8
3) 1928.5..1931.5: 9.17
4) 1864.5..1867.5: 10.2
